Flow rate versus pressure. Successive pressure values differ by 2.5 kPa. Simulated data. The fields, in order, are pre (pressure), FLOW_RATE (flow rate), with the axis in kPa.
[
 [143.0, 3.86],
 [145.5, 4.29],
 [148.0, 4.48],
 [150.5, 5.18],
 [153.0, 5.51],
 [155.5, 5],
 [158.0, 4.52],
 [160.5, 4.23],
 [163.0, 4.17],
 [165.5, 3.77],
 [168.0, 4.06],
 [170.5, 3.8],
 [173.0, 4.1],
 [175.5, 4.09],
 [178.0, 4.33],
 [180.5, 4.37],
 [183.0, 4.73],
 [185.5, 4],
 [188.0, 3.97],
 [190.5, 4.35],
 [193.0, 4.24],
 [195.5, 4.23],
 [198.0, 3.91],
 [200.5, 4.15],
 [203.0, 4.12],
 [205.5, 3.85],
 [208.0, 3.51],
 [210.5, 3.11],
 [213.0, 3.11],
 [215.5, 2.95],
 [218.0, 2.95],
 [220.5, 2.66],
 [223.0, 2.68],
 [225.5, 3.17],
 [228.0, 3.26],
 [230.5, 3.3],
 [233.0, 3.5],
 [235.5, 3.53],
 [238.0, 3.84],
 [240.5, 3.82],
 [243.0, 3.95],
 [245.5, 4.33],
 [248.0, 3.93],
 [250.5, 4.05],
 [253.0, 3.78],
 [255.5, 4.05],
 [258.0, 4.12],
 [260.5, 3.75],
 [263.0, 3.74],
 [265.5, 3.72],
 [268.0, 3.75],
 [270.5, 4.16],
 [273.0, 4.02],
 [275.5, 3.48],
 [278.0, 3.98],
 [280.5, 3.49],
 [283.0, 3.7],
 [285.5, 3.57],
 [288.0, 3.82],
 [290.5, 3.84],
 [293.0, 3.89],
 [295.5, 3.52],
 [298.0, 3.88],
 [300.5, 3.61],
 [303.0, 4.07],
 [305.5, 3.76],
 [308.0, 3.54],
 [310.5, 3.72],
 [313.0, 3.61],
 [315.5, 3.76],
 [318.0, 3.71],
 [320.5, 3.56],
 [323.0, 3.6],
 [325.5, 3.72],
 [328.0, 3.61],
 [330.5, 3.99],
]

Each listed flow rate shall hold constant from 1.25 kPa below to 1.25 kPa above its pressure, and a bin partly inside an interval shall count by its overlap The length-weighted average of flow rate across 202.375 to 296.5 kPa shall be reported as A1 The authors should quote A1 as 3.63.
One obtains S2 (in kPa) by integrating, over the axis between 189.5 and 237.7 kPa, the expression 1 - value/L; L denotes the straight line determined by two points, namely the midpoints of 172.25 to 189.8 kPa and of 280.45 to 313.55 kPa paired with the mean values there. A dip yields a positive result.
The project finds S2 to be 6.9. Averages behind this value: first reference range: 4.23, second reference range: 3.73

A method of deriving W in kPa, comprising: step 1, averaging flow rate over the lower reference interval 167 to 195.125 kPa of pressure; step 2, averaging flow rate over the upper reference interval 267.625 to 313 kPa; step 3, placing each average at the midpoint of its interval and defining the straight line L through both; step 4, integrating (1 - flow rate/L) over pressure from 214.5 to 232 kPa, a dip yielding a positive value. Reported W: 4.4 kPa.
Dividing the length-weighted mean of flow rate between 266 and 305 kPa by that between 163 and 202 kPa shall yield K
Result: 0.9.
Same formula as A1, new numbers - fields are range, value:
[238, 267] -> 3.93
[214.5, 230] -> 2.96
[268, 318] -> 3.76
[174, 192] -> 4.26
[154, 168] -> 4.33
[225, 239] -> 3.44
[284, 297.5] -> 3.74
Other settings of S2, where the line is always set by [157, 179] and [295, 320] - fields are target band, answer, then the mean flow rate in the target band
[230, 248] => 0.6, 3.78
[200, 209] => 0.3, 3.9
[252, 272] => -0.2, 3.89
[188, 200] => -0.4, 4.16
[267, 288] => 0.2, 3.77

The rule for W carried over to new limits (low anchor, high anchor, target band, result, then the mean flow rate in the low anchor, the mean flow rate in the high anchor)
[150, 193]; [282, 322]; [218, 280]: 4.59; 4.35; 3.72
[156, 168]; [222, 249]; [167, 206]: -1.47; 4.21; 3.58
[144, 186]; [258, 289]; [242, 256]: -0.34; 4.39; 3.78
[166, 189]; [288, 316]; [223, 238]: 2.42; 4.15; 3.75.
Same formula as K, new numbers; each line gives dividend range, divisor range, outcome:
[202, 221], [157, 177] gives 0.81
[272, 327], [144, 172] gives 0.84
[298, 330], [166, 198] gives 0.89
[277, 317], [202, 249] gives 1.08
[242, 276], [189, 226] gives 1.11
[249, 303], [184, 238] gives 1.07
